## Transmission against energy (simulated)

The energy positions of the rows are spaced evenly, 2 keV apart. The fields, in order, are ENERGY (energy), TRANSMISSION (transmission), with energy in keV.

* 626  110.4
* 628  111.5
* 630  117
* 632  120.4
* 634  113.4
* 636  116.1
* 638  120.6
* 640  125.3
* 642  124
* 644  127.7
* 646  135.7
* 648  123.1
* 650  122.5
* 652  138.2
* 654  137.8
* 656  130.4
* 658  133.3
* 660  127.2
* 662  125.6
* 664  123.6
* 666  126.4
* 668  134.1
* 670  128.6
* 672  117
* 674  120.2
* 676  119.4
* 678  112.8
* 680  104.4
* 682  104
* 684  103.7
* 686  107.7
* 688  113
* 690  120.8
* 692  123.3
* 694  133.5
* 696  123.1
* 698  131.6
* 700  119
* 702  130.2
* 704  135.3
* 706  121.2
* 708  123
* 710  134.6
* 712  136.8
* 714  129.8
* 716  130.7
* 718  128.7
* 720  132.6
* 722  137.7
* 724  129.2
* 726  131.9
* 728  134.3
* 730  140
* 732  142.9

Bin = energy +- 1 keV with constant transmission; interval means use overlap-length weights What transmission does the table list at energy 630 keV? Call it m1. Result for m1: 117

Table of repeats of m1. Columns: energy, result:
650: 122.5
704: 135.3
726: 131.9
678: 112.8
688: 113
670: 128.6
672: 117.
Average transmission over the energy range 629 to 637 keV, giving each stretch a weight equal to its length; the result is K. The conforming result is 117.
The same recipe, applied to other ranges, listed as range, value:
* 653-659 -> 134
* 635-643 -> 122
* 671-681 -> 115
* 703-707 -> 128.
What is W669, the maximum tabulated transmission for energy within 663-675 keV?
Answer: 134.1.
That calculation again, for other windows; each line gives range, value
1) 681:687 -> 107.7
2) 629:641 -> 125.3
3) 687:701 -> 133.5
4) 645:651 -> 135.7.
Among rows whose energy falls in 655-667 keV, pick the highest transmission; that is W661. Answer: 133.3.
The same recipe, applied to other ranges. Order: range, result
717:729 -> 137.7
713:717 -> 130.7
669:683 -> 128.6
